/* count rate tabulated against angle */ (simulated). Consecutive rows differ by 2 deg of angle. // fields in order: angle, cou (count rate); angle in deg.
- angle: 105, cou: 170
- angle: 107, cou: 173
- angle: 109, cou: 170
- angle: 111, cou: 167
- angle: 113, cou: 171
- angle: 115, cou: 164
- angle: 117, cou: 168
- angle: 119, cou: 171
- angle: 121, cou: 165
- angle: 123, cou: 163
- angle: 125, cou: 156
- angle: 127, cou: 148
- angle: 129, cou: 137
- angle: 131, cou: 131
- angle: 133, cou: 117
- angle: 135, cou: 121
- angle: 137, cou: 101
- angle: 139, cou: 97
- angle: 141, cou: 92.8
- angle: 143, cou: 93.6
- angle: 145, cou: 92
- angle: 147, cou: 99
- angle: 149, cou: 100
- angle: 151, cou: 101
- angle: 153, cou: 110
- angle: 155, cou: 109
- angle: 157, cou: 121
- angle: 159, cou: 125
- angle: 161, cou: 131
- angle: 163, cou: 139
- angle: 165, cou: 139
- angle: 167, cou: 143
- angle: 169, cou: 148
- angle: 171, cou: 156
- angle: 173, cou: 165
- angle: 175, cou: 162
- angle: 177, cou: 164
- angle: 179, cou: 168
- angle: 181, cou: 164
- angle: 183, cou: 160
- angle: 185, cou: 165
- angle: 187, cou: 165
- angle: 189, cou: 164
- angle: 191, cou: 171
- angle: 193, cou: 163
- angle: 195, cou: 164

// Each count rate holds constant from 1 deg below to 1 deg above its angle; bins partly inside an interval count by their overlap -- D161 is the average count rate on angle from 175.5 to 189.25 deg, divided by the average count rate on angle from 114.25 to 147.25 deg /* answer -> 1.26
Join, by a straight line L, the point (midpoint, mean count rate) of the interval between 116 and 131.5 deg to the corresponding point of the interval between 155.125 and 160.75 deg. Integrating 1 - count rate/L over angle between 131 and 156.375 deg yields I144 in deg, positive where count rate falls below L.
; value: 5.9 deg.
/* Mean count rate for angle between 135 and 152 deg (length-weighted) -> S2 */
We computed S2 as 98.5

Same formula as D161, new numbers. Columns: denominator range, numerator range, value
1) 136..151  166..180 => 1.63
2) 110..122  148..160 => 0.66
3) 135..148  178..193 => 1.69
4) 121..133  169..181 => 1.11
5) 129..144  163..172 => 1.33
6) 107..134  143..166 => 0.73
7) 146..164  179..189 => 1.43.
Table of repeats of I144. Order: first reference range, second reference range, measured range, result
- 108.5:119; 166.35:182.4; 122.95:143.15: 5.21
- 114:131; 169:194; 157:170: 2.03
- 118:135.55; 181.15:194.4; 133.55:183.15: 9.19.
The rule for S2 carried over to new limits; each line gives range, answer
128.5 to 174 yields 120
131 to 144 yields 106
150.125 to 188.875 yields 145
